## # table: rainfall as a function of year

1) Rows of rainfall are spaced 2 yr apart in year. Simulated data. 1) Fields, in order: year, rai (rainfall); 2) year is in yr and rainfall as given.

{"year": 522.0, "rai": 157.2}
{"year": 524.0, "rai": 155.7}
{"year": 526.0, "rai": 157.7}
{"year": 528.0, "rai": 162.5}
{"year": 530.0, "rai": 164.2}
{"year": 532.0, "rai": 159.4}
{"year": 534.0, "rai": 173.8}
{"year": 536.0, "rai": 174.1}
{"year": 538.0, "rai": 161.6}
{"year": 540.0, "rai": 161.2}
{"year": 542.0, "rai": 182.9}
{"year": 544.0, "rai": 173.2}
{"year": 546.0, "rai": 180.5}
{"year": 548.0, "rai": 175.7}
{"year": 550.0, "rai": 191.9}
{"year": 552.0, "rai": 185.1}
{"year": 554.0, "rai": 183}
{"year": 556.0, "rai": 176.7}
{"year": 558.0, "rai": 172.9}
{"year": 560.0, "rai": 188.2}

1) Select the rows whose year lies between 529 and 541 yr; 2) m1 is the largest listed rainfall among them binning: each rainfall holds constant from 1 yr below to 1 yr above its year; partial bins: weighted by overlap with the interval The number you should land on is 174.1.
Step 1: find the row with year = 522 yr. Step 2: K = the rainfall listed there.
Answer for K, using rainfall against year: 157.2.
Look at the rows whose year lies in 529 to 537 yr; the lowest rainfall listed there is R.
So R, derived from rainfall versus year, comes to 159.4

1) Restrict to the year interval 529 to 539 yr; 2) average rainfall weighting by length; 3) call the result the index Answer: 167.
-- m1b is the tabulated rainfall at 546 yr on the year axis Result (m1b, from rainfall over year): 180.5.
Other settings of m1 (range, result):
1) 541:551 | 191.9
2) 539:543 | 182.9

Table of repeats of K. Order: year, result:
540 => 161.2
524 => 155.7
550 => 191.9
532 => 159.4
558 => 172.9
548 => 175.7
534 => 173.8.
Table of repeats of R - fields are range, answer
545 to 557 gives 175.7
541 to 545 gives 173.2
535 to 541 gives 161.2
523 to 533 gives 155.7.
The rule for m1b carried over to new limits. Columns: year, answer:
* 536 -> 174.1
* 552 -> 185.1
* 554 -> 183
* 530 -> 164.2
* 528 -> 162.5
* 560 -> 188.2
